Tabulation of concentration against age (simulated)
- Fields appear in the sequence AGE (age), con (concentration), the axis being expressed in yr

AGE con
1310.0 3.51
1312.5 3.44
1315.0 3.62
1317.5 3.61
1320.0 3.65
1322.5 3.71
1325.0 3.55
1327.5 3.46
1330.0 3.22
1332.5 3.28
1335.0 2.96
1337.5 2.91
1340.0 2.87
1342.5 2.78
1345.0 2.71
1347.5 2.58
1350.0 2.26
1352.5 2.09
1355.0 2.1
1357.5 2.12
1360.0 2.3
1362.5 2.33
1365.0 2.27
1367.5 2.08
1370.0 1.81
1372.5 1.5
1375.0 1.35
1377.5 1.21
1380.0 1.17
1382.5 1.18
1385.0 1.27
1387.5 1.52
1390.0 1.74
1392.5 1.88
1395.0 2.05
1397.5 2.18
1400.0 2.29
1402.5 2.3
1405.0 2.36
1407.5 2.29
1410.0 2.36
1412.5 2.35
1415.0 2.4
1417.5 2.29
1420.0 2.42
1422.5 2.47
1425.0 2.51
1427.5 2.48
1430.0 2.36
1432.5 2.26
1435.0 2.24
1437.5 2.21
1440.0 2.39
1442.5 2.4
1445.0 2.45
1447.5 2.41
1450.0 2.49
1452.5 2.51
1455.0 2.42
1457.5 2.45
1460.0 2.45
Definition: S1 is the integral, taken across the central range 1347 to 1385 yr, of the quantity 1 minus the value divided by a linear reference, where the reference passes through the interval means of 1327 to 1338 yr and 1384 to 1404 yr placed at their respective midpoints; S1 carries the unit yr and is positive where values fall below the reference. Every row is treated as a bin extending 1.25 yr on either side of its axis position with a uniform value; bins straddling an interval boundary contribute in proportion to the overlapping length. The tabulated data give 9.97 yr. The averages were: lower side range 3.16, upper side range 1.92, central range 1.86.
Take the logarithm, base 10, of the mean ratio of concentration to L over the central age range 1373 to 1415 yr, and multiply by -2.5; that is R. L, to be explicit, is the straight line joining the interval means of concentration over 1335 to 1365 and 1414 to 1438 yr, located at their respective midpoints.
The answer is 0.28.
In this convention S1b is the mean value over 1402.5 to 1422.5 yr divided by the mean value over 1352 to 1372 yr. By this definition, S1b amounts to 1.1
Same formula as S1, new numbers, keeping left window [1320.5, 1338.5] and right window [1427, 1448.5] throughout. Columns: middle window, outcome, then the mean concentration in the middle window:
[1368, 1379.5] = 5.7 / 1.49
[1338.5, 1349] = 1.5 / 2.73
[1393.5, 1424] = 3.4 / 2.31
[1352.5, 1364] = 3.2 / 2.2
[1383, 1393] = 4.4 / 1.55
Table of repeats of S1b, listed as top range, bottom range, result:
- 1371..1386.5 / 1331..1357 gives 0.49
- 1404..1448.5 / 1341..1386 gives 1.21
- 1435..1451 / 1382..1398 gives 1.41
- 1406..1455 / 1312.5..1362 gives 0.81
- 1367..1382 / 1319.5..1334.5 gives 0.43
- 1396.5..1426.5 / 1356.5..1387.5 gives 1.38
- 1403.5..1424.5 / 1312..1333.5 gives 0.68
